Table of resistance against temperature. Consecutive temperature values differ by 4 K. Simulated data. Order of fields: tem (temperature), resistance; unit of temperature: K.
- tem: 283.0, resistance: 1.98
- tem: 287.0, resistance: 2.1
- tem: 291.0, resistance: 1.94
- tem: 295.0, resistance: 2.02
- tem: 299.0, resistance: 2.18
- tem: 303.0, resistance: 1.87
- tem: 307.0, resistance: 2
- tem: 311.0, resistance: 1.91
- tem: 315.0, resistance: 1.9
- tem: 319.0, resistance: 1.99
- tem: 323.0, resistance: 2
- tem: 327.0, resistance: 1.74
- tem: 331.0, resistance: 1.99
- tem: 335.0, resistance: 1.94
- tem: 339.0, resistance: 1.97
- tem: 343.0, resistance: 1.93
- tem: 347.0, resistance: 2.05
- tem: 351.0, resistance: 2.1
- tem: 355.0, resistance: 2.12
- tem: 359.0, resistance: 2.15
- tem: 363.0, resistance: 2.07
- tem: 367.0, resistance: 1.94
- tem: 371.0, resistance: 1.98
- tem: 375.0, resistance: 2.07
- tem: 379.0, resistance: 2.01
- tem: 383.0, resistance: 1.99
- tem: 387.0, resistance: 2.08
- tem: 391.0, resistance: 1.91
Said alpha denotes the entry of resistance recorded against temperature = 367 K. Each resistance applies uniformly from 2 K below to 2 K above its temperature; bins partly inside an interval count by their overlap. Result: 1.94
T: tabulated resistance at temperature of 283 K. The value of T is 1.98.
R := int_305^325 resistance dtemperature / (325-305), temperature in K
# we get 1.96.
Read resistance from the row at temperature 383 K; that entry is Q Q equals 1.99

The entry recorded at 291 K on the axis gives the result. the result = 1.94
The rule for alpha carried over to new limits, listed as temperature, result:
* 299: 2.18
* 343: 1.93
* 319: 1.99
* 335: 1.94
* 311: 1.91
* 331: 1.99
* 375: 2.07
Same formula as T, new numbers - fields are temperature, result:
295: 2.02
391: 1.91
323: 2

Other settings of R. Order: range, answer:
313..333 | 1.92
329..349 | 1.98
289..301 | 2.05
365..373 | 1.96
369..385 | 2.01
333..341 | 1.96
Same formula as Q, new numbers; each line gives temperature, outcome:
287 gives 2.1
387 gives 2.08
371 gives 1.98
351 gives 2.1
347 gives 2.05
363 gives 2.07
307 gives 2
